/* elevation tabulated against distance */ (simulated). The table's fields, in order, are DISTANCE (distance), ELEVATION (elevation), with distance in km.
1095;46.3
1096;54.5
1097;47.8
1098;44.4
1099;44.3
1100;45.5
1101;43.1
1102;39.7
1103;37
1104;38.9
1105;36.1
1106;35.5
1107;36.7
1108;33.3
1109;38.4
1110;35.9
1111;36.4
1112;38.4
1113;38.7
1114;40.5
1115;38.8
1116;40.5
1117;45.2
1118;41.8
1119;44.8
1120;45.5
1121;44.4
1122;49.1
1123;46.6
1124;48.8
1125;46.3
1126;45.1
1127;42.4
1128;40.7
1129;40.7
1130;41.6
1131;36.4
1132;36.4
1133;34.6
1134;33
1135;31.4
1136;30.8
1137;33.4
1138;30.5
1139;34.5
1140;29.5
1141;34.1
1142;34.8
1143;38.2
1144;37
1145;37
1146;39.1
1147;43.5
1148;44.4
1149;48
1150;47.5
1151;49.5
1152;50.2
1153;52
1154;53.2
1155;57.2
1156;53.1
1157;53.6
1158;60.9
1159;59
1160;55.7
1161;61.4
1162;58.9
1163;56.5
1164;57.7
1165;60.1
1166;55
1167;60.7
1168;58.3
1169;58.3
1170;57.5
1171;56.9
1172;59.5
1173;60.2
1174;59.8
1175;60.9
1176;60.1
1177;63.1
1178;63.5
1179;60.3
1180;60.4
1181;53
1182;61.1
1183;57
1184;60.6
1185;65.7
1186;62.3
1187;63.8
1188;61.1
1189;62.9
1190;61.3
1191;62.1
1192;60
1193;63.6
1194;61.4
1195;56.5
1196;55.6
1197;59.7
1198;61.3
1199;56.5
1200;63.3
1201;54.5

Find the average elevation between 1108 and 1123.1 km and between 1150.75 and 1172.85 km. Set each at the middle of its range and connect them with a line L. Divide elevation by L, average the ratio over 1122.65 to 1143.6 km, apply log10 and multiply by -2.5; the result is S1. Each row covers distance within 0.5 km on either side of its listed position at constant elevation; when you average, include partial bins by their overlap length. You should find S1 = 0.239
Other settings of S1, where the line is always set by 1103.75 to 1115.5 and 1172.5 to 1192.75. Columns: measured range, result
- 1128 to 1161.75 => 0.14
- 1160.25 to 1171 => -0.05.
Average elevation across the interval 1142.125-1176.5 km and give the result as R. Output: 53.4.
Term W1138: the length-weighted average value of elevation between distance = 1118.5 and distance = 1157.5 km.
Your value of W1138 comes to 42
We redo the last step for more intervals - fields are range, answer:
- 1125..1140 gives 36.6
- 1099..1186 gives 47.1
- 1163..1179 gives 59.4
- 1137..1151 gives 38.5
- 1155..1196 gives 59.5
